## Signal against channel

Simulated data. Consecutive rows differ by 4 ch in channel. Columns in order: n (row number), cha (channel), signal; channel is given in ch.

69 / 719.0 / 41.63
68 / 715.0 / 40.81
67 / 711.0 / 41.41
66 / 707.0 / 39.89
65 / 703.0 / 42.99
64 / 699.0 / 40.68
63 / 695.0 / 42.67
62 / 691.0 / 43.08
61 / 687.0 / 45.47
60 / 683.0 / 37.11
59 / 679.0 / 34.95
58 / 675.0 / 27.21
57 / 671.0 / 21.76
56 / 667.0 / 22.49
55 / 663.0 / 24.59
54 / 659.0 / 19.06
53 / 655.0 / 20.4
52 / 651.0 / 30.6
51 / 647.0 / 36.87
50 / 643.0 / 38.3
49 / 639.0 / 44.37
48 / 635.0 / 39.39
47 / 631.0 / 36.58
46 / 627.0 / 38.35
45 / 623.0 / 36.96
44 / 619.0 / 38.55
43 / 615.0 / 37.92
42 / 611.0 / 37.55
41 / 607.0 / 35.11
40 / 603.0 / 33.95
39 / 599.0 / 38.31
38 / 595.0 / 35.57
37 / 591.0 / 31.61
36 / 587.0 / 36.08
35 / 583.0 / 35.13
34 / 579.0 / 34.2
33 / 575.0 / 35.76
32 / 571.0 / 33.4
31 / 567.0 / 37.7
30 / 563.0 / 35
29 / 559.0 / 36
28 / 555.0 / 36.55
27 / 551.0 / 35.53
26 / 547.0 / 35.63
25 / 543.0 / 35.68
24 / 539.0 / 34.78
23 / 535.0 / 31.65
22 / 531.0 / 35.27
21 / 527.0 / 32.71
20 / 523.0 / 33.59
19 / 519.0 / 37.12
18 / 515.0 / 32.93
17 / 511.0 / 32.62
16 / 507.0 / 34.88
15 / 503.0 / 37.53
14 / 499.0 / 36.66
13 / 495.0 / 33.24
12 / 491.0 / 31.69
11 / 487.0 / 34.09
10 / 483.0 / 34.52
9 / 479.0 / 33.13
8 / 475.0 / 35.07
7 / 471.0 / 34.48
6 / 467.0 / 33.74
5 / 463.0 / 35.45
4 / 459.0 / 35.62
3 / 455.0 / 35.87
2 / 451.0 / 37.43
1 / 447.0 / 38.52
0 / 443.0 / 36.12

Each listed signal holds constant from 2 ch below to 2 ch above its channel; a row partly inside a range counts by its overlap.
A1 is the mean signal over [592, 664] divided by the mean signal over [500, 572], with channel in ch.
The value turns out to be 0.99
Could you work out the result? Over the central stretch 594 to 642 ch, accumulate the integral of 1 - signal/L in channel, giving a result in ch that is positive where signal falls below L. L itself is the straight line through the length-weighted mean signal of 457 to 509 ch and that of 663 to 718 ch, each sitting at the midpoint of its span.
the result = -2.5 ch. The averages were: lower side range 34.6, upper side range 36.6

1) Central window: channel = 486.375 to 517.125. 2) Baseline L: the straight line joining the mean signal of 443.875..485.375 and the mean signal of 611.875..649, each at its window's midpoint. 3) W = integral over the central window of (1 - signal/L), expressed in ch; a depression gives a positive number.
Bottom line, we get 1.6 ch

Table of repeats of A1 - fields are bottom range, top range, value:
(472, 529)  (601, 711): 1.03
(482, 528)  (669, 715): 1.11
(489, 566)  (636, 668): 0.87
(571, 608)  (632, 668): 0.89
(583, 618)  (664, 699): 0.96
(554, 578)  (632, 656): 1.00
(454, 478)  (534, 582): 1.01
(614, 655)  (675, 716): 1.09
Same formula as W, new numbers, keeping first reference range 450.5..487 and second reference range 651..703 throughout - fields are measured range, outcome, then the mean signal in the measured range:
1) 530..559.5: -1.1 ch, 35.1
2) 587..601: -0.9 ch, 35.3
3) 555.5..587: -1.8 ch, 35.4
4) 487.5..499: 0.4 ch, 33.4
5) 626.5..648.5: -4.4 ch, 39.1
